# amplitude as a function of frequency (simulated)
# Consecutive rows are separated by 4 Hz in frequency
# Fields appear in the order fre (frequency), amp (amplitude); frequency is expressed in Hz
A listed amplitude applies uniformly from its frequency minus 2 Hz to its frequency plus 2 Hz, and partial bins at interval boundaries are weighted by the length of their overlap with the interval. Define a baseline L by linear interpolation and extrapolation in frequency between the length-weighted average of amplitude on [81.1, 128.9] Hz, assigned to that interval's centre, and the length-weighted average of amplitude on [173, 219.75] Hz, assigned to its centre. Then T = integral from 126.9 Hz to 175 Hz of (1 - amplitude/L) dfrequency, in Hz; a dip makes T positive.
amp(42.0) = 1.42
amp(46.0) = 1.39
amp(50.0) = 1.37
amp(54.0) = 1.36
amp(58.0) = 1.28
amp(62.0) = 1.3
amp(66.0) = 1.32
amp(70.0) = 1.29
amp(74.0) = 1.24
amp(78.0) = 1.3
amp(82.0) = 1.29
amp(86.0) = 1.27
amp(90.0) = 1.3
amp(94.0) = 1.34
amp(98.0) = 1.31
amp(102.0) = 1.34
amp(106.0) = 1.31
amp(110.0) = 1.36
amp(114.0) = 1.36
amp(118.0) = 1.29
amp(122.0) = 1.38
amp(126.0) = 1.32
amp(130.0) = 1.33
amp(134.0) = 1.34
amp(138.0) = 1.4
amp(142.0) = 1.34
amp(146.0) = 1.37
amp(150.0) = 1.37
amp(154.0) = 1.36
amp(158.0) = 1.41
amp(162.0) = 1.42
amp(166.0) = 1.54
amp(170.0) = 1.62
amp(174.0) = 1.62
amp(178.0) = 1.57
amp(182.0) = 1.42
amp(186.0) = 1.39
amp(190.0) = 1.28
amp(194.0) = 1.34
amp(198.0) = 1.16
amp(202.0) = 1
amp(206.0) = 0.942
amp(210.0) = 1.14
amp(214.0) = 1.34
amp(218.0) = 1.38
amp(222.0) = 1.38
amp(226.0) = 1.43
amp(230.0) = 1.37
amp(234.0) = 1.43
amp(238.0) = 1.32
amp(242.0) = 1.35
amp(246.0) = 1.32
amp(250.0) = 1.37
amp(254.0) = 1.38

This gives -4.2 Hz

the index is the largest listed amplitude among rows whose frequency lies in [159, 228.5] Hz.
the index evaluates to 1.62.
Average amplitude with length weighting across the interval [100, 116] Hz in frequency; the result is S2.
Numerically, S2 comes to 1.34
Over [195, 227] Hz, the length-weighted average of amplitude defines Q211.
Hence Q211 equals 1.22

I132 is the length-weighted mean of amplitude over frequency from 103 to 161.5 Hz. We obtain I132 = 1.35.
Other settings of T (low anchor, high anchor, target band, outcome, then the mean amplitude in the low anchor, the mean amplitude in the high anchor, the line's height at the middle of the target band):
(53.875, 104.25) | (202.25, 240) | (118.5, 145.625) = -1.1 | 1.3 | 1.29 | 1.3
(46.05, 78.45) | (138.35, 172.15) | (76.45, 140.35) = 2.0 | 1.31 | 1.43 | 1.37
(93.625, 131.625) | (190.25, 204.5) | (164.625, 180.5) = -4.7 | 1.33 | 1.17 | 1.22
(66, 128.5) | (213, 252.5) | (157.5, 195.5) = -3.3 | 1.31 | 1.37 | 1.35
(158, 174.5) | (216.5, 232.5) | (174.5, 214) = 5.3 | 1.53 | 1.39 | 1.46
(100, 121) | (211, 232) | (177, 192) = -0.5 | 1.33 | 1.37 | 1.36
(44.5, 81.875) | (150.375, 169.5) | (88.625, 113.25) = 0.6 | 1.31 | 1.44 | 1.36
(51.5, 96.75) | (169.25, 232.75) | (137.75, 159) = -0.8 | 1.3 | 1.33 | 1.32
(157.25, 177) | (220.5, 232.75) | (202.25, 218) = 3.0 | 1.53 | 1.4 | 1.43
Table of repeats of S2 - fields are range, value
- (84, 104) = 1.31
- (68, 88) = 1.28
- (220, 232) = 1.39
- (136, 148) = 1.37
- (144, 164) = 1.39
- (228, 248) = 1.36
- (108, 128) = 1.34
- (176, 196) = 1.4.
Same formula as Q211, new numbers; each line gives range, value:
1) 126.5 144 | 1.35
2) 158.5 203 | 1.41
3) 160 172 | 1.53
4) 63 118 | 1.31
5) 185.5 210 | 1.17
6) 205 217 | 1.18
